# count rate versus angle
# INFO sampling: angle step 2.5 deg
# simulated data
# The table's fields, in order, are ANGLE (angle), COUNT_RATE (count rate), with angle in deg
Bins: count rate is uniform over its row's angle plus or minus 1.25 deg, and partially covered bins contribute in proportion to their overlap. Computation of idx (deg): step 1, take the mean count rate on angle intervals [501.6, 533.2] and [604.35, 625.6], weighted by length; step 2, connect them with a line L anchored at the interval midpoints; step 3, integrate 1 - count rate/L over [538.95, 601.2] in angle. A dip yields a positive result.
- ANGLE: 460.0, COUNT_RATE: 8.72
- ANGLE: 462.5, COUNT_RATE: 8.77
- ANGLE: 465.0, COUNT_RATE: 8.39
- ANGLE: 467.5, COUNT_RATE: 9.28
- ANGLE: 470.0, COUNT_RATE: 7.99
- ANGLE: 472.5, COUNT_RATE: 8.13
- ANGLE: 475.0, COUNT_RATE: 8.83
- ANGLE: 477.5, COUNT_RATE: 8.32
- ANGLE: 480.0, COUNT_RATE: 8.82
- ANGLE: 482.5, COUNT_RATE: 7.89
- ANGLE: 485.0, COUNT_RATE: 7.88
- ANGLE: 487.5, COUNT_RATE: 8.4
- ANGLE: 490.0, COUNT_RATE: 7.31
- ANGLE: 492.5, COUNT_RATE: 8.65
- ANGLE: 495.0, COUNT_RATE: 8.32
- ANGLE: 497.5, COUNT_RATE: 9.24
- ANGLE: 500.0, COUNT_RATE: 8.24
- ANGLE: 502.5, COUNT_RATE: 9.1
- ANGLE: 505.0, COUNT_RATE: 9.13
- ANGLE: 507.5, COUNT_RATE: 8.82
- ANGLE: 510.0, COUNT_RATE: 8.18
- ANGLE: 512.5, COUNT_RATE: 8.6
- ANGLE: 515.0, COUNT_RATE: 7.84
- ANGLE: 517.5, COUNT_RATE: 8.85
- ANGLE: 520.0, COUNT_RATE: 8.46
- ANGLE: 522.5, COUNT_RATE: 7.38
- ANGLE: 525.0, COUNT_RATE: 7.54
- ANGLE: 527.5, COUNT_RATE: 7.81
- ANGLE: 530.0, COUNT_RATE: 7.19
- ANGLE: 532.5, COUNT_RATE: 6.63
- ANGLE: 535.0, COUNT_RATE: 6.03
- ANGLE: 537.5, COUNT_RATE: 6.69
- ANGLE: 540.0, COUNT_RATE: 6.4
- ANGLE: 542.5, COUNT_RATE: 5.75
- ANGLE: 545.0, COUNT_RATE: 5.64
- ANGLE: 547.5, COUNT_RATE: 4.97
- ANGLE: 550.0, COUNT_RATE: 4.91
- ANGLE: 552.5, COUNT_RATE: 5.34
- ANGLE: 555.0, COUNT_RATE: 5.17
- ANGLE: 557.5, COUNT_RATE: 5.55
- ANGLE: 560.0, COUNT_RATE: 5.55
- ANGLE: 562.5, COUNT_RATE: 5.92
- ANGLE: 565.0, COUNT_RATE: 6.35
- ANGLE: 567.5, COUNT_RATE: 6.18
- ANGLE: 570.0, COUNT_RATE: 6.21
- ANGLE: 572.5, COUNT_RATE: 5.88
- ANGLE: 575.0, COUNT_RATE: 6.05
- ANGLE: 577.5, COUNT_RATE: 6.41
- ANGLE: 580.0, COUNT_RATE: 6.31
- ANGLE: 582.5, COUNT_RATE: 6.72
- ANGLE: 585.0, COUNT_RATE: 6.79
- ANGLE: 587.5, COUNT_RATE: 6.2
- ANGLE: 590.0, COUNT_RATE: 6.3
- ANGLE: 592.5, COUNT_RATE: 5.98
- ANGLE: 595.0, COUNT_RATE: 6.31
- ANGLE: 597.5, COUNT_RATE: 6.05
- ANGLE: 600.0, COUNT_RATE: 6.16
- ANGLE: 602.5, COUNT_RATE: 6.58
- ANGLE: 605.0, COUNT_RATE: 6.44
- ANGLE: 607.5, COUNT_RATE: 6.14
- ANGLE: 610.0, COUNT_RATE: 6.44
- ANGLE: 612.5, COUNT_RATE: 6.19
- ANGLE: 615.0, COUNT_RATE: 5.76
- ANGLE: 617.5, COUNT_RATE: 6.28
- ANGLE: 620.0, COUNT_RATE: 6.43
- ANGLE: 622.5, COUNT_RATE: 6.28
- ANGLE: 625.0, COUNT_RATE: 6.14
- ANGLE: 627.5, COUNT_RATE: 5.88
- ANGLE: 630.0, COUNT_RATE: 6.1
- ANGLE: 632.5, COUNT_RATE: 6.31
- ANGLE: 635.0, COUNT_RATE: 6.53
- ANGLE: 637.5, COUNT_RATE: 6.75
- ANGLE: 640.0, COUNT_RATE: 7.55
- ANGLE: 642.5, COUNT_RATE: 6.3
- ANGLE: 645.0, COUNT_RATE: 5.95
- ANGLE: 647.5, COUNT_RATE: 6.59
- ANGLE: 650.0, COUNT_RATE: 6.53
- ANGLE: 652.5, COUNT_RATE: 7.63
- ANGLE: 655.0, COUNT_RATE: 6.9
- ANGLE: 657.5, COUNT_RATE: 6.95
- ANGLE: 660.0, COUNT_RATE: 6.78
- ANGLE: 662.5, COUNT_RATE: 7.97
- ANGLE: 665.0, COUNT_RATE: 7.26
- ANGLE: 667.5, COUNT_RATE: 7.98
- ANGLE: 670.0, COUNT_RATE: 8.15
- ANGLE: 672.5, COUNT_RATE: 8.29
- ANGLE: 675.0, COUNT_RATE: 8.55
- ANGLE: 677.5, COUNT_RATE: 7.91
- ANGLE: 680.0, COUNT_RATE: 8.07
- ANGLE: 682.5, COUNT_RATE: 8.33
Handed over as 9.8 deg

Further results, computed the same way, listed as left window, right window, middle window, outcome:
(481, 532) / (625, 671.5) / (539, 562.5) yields 7.0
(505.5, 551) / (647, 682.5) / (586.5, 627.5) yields 6.5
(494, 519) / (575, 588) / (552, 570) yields 3.2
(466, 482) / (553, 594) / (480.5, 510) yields -1.7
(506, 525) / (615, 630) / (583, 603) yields 1.3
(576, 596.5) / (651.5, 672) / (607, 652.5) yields 4.1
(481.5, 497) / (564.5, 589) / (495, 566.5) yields 2.5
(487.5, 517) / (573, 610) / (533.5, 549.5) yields 3.5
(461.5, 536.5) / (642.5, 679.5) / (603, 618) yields 2.8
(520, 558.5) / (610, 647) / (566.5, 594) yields 0.1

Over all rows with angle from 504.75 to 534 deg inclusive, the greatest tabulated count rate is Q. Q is 9.13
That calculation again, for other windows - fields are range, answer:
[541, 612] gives 6.79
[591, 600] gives 6.31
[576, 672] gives 8.15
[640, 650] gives 7.55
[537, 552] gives 6.69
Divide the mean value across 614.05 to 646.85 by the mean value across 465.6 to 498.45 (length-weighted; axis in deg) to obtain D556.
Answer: 0.8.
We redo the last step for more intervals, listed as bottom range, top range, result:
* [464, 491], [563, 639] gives 0.76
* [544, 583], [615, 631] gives 1.06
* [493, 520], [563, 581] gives 0.72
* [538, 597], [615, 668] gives 1.12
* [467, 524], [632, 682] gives 0.87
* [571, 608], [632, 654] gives 1.06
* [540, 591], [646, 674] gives 1.24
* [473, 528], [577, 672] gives 0.79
